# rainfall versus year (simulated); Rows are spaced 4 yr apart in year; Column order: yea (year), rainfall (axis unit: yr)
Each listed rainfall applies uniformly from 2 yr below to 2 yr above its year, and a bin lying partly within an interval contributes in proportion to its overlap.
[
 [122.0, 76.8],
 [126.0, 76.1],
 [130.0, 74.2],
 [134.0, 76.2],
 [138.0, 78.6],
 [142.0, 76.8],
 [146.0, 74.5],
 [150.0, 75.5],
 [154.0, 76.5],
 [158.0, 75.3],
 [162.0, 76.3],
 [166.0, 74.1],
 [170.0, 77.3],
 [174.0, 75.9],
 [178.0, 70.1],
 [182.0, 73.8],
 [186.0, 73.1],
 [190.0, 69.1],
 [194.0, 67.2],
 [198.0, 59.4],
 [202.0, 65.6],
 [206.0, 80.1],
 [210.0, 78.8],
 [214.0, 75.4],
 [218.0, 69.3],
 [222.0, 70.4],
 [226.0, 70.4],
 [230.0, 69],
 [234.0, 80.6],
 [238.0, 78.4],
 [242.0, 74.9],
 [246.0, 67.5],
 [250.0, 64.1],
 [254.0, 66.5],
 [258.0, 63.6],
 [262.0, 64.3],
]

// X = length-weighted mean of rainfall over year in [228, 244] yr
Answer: 75.7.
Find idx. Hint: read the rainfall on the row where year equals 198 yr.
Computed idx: 59.4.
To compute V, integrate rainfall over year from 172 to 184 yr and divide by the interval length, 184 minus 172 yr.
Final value 73.3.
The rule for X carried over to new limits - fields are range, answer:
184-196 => 69.8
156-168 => 75.2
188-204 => 65.3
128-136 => 75.2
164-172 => 75.7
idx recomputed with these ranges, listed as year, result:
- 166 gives 74.1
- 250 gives 64.1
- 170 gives 77.3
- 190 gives 69.1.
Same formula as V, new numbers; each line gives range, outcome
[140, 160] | 75.7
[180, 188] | 73.4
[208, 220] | 74.5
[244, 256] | 66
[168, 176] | 76.6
